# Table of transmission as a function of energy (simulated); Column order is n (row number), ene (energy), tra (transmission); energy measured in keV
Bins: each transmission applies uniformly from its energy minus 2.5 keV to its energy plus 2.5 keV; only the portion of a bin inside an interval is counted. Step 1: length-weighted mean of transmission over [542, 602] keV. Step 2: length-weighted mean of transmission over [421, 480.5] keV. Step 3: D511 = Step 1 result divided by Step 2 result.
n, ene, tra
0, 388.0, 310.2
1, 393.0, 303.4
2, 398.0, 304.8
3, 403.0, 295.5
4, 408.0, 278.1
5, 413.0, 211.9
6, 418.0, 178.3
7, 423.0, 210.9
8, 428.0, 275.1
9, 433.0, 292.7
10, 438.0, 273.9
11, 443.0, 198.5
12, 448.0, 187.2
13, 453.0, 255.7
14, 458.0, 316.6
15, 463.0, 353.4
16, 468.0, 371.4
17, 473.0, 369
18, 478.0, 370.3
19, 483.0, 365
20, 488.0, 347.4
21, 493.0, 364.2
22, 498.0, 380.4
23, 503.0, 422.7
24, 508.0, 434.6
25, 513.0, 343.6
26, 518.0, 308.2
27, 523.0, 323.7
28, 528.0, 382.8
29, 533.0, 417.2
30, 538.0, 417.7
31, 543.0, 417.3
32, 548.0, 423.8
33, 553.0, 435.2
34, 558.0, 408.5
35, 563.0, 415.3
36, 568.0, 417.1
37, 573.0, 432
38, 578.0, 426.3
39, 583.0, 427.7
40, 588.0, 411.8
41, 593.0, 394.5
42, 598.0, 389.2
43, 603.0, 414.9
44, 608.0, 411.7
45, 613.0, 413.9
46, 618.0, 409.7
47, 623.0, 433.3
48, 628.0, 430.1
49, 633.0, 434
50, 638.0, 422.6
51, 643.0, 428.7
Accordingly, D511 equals 1.44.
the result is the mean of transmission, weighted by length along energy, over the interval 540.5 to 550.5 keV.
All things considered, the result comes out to 421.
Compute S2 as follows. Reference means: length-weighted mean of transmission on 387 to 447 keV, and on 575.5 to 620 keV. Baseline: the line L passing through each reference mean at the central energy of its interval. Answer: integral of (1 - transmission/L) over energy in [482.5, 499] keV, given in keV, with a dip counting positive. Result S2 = -2.2 keV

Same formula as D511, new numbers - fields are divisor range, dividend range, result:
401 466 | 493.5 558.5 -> 1.53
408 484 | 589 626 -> 1.46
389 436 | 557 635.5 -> 1.59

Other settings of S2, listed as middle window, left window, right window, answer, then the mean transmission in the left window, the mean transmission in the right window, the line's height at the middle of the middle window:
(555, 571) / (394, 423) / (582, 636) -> -1.6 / 253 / 415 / 378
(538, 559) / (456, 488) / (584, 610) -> -1.9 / 357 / 406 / 387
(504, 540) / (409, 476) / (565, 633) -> -3.4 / 270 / 417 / 345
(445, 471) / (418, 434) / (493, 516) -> 0.8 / 244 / 390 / 303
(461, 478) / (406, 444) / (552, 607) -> -4.3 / 241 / 415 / 291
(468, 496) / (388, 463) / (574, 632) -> -4.9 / 261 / 416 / 310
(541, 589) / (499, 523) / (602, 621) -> -3.4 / 372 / 413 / 394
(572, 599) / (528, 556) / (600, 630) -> 0.3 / 418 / 418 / 418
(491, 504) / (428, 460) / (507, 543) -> -2.0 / 255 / 376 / 335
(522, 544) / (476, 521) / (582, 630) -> -0.6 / 370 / 413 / 384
